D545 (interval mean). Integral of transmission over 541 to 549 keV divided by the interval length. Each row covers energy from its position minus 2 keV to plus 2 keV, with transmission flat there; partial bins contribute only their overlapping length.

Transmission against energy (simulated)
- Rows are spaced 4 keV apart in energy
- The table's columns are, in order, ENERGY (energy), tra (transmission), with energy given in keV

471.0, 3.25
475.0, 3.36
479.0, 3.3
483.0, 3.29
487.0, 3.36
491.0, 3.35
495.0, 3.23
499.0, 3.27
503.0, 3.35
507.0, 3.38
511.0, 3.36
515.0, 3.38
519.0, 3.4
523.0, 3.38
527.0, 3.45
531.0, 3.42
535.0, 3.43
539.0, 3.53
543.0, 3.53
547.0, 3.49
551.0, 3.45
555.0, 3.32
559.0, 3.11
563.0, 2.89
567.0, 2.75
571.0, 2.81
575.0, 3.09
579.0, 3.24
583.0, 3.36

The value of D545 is 3.51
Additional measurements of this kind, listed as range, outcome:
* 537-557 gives 3.46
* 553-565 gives 3.11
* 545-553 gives 3.47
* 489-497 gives 3.29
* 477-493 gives 3.33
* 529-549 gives 3.48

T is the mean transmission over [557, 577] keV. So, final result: 2.93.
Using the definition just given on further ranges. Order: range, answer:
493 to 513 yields 3.32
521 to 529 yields 3.42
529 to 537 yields 3.42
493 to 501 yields 3.25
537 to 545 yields 3.53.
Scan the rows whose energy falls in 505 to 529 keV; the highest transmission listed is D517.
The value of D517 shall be 3.45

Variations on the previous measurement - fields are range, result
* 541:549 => 3.53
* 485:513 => 3.38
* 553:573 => 3.32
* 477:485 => 3.3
